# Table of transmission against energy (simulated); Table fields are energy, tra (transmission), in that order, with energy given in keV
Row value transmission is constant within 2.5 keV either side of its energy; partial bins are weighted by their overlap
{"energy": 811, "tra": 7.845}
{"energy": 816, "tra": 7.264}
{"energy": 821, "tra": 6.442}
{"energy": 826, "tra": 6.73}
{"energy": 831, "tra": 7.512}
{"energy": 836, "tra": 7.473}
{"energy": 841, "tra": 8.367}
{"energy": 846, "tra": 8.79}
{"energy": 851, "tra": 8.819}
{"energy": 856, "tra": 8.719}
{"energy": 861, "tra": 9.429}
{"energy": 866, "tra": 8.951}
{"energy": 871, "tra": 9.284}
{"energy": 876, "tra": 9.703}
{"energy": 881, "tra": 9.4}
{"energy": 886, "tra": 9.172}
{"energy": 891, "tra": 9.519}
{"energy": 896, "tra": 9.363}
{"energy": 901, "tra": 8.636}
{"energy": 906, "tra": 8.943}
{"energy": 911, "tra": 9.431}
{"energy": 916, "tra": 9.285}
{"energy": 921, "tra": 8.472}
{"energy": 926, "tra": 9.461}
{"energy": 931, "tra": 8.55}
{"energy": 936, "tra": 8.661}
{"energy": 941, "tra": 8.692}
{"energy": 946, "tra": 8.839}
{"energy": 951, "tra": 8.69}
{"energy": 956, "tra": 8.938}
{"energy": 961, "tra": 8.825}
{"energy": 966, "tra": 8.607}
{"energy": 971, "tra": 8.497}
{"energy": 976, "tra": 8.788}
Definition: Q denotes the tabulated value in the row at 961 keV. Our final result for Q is 8.825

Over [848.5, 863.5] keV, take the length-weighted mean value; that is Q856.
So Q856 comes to 8.99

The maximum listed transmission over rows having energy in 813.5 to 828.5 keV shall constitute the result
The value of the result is 7.264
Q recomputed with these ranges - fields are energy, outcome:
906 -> 8.943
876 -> 9.703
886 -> 9.172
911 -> 9.431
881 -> 9.4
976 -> 8.788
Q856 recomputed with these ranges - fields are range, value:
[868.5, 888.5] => 9.39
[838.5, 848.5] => 8.58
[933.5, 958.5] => 8.76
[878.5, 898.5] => 9.36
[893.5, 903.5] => 9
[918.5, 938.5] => 8.79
